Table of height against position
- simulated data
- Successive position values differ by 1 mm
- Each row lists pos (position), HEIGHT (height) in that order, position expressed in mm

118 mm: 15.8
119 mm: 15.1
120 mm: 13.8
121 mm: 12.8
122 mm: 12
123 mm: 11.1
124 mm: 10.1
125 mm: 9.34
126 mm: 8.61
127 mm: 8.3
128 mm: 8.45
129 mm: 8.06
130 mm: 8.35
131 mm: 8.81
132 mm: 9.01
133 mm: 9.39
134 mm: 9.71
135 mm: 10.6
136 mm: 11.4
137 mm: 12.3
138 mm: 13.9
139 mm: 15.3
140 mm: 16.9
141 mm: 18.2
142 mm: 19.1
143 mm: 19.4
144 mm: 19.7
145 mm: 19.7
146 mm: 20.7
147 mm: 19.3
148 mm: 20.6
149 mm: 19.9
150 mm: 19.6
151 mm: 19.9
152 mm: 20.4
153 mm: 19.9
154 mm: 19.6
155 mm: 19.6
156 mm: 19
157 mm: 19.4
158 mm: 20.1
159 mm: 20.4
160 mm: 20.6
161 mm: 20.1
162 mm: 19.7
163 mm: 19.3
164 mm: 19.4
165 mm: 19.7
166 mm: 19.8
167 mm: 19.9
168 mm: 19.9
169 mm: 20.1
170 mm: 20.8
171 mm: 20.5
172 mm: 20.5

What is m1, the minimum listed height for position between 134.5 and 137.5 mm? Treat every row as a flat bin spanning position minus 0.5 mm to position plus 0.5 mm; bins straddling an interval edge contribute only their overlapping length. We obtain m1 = 10.6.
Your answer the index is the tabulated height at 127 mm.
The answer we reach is 8.3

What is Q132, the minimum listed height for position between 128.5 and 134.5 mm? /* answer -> 8.06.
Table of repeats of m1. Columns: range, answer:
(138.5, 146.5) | 15.3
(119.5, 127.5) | 8.3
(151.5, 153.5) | 19.9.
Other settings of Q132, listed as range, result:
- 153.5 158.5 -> 19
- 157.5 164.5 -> 19.3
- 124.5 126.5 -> 8.61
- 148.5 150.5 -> 19.6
